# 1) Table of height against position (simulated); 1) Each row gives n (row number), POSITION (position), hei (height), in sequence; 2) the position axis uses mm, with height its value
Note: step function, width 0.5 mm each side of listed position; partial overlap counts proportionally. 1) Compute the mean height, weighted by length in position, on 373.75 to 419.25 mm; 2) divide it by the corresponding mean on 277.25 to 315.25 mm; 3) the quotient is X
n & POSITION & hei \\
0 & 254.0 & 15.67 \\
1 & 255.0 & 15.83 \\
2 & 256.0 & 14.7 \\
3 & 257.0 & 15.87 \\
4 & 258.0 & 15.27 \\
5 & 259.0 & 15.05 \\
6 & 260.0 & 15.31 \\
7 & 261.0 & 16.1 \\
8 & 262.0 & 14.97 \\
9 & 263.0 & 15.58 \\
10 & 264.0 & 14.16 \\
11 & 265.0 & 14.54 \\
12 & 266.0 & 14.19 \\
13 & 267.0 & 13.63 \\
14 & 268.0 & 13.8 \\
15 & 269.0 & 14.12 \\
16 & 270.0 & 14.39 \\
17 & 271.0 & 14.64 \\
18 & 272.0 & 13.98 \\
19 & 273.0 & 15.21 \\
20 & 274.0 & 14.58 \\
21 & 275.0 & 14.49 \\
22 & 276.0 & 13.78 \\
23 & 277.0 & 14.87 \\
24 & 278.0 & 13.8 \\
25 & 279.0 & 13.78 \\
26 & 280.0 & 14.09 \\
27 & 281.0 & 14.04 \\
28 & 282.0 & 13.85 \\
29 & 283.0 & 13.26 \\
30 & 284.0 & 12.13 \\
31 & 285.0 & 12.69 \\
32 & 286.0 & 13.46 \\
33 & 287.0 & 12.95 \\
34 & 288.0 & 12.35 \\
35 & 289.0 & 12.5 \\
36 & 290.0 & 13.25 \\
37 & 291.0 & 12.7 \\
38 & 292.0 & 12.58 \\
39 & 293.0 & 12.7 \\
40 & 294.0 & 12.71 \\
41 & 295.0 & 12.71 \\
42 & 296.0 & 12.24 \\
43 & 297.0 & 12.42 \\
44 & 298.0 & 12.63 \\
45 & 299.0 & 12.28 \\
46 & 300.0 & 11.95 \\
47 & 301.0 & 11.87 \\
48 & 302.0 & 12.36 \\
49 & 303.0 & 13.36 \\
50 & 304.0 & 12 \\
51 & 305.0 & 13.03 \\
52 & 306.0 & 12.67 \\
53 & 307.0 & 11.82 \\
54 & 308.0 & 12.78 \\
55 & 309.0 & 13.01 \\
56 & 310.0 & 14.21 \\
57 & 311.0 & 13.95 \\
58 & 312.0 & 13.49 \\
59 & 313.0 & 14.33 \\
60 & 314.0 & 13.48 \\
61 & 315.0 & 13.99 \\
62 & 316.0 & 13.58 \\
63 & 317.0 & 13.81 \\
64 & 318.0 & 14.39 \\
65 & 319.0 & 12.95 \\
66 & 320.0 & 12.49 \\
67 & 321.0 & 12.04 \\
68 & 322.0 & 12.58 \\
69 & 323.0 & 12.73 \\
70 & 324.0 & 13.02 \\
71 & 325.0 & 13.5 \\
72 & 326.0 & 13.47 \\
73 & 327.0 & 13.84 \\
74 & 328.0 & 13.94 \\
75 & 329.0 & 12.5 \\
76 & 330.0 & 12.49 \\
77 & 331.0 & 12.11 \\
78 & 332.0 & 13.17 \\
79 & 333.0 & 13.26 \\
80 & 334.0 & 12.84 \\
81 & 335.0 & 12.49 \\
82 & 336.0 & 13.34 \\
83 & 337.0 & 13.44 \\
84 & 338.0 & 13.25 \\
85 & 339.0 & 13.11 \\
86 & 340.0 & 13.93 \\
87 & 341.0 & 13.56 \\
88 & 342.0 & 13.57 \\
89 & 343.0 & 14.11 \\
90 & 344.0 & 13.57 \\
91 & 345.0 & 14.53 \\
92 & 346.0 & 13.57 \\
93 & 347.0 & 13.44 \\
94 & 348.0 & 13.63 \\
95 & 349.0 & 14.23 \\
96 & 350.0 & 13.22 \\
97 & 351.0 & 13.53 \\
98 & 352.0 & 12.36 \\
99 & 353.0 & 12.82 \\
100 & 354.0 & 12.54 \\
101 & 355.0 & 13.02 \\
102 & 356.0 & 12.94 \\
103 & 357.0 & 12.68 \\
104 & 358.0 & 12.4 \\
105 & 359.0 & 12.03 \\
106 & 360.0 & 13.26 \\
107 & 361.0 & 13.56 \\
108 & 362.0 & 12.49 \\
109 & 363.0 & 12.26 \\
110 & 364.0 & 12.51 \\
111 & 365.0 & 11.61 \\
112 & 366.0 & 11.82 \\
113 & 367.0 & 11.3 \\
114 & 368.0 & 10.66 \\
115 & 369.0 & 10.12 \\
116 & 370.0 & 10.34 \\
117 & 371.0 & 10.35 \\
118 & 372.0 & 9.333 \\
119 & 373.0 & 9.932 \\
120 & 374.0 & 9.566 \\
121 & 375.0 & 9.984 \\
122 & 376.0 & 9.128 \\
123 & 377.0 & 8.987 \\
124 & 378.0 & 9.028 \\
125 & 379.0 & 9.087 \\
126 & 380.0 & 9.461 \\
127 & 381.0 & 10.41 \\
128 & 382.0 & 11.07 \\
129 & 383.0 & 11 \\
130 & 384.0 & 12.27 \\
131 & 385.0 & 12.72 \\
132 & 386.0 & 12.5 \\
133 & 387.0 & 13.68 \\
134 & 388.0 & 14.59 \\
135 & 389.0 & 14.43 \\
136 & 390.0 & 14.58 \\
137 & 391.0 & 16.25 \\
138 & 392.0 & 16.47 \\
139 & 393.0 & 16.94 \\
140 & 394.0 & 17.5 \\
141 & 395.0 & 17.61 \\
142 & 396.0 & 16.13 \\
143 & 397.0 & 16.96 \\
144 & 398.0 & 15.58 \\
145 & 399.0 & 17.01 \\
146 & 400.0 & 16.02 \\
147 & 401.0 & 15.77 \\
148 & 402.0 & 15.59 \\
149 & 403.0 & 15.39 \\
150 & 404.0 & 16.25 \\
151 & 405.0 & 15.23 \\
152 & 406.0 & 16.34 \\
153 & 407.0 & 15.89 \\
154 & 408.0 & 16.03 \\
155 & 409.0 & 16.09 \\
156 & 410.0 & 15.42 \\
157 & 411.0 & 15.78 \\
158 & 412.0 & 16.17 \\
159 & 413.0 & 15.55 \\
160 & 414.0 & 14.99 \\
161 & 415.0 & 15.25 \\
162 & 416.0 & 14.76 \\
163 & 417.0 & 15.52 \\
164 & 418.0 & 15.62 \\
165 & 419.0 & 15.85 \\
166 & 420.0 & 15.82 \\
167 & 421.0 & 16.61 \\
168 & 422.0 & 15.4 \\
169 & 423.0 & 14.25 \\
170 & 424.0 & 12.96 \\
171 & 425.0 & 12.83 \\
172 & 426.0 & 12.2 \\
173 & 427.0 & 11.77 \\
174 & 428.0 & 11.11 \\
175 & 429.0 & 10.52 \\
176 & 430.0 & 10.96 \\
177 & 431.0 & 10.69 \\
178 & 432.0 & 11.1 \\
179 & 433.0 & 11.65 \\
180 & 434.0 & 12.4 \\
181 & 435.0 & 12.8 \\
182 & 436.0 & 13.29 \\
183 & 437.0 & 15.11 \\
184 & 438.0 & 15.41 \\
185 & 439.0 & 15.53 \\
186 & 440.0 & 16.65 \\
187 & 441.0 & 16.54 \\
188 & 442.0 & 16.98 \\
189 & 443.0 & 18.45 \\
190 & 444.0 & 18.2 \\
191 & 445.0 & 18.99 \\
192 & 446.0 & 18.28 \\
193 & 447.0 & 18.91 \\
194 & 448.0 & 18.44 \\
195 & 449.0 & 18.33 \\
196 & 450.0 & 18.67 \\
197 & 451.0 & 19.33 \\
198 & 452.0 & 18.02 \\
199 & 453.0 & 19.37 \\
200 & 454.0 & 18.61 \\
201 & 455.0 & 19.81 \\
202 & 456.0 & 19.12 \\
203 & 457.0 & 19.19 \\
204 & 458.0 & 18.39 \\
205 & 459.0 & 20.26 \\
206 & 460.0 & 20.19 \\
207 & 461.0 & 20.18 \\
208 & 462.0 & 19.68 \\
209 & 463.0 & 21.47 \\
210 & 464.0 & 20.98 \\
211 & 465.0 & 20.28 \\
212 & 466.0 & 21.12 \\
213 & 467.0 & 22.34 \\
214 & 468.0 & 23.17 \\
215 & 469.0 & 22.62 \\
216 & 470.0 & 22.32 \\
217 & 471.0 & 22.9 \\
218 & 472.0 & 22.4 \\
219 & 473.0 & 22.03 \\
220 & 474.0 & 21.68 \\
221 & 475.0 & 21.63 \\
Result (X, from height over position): 1.10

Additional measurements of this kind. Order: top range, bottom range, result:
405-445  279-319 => 1.12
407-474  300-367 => 1.30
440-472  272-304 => 1.50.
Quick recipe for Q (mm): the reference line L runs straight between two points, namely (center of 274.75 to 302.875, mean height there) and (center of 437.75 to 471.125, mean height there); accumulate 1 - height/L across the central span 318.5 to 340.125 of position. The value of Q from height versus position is 2.3 mm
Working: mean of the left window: 13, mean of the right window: 19.4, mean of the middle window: 13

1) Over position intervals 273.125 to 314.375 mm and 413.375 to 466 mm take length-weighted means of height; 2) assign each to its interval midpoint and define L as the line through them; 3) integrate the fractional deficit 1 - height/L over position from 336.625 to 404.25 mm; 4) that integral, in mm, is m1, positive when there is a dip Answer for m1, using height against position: 8.2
